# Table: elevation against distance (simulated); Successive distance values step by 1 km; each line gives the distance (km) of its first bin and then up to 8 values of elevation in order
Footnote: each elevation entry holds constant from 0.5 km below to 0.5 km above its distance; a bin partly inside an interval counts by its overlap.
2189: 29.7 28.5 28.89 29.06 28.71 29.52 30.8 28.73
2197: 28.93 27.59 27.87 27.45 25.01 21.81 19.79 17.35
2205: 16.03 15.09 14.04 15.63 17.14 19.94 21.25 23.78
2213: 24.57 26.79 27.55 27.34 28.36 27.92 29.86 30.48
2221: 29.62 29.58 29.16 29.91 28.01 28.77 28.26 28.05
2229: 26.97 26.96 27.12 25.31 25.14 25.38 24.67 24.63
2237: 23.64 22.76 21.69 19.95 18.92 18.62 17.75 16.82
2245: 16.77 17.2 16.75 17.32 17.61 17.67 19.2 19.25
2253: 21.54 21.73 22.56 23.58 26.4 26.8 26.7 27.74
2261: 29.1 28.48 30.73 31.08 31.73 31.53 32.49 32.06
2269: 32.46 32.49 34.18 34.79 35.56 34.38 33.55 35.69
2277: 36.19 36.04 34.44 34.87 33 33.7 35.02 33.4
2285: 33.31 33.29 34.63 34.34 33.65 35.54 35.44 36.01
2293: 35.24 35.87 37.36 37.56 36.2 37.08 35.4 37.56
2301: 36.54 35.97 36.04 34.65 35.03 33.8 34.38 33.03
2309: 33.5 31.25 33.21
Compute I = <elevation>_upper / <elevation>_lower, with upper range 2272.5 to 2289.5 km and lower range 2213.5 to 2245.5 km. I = 1.35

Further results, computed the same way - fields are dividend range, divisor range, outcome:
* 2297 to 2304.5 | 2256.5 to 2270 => 1.21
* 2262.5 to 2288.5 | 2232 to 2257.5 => 1.62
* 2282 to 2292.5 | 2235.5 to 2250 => 1.79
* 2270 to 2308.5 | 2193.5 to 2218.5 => 1.48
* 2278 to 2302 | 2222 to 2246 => 1.46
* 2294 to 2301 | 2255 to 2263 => 1.37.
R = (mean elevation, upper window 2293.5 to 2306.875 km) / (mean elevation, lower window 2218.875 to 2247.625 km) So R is 1.48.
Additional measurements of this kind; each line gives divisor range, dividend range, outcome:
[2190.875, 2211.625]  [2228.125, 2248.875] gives 0.94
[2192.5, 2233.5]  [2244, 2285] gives 1.11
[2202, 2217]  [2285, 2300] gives 1.71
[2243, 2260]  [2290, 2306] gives 1.75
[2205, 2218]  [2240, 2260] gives 0.93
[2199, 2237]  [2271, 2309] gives 1.42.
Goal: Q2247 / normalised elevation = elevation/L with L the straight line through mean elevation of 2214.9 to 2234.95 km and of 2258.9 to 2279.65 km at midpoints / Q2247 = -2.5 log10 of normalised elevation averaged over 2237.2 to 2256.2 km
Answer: 0.483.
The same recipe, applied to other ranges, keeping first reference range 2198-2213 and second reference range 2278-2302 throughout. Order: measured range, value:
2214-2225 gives -0.25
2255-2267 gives 0.07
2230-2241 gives 0.08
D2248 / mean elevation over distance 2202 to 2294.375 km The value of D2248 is 27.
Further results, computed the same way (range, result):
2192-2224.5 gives 25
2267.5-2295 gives 34.5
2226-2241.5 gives 24.8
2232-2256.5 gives 20.6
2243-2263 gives 21.9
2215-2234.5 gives 28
